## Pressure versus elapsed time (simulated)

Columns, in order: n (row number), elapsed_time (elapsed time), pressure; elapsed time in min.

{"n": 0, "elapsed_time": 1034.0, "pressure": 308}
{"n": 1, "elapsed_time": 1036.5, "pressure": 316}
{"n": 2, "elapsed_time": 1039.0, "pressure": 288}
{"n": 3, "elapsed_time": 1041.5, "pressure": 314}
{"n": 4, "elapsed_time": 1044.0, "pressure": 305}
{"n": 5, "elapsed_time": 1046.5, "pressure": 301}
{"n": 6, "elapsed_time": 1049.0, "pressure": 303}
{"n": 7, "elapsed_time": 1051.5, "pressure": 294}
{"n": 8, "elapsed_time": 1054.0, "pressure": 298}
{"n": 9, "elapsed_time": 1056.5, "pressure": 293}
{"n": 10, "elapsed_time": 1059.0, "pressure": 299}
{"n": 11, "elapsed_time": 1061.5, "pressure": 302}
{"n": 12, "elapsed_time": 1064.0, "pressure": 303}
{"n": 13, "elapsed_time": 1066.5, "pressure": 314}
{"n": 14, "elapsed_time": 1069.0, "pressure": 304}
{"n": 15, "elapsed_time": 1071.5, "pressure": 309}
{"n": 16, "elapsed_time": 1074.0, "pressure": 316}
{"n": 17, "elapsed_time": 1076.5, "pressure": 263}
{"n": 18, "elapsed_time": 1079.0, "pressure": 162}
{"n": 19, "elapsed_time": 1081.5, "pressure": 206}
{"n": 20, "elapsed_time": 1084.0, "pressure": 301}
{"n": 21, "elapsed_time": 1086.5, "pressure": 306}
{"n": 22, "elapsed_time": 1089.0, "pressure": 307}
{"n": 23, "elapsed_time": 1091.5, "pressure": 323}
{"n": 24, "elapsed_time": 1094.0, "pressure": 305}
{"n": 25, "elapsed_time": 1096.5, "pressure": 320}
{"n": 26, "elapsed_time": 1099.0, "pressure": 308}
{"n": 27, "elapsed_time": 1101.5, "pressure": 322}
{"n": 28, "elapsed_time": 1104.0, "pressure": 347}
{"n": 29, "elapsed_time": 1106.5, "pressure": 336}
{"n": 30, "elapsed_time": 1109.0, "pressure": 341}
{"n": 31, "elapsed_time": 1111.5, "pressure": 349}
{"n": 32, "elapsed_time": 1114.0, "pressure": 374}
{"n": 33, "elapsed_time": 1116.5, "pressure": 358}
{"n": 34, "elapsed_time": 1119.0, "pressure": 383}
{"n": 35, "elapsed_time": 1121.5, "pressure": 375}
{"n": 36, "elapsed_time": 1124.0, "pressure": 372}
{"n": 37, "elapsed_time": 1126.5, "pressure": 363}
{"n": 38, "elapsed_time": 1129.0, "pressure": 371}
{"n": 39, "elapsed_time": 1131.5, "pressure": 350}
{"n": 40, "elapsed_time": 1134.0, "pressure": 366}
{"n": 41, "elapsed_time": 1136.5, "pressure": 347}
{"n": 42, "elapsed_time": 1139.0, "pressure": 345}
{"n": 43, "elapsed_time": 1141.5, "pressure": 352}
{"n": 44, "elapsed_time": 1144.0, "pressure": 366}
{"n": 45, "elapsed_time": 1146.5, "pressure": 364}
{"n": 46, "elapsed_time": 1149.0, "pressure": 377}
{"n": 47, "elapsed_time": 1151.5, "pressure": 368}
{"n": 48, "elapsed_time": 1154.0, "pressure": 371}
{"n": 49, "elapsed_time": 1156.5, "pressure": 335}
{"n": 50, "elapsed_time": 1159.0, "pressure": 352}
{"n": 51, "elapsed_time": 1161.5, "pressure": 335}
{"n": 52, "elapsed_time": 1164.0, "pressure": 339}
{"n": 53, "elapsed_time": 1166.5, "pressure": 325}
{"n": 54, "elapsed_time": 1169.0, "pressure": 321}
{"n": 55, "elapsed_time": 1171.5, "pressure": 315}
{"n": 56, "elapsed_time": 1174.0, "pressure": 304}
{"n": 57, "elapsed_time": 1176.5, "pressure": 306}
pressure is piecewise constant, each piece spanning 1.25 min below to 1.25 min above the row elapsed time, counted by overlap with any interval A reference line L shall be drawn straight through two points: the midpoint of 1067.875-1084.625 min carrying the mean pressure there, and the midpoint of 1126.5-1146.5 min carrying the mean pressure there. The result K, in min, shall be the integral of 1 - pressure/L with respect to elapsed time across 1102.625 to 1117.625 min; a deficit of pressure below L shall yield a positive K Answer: -1.6 min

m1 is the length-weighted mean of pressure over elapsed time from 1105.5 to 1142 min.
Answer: 359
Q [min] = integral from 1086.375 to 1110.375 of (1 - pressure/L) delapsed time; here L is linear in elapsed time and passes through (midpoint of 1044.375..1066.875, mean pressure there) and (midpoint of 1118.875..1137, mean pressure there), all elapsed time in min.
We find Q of 1.18 min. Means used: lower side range 300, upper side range 366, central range 322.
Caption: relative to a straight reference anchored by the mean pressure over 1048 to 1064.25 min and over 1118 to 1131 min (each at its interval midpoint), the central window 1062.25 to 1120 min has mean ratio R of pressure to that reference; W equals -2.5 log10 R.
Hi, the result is 0.09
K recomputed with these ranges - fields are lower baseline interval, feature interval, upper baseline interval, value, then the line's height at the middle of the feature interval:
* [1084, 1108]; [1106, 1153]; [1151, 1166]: -3.8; 334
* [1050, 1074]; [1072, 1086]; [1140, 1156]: 2.6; 315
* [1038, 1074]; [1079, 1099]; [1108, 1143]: 2.6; 330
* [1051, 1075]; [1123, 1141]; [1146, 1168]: -1.1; 338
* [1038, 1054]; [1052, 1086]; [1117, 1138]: 3.8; 319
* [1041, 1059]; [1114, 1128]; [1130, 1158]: -1.1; 344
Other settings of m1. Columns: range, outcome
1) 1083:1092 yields 308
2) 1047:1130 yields 316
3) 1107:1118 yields 355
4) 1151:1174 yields 337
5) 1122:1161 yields 360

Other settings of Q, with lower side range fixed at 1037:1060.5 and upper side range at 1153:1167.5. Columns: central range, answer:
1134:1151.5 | -1.24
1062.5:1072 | 0.00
